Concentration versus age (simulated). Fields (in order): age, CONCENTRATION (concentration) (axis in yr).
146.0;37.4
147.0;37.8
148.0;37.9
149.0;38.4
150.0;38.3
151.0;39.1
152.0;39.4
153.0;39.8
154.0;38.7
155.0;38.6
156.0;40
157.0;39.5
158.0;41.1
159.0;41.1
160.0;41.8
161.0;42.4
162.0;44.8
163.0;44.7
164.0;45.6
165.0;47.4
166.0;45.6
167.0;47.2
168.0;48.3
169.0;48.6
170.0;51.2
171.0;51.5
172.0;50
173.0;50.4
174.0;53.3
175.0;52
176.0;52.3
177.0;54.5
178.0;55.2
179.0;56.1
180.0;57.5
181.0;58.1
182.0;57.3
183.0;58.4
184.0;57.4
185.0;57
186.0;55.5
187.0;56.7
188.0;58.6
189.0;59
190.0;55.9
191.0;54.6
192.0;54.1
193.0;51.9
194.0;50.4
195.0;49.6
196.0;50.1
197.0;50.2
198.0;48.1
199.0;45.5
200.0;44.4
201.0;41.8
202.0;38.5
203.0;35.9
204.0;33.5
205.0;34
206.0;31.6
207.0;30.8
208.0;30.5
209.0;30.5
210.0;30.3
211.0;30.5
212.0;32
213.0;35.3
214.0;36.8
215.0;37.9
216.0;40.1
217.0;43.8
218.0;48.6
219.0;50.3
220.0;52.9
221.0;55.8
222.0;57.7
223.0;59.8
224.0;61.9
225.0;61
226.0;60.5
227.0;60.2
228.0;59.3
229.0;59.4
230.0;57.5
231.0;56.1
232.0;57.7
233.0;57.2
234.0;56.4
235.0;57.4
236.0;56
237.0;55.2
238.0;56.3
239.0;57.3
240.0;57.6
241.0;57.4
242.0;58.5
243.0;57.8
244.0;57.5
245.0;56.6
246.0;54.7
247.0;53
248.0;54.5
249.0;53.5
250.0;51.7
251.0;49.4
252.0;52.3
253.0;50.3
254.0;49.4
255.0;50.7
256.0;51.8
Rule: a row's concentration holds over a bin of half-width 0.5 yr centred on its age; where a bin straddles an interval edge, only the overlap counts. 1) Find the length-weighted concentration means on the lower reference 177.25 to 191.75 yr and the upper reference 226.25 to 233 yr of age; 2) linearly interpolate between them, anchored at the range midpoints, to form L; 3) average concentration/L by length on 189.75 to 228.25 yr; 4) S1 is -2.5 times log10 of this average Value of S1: 0.26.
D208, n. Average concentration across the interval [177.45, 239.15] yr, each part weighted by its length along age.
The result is 49.8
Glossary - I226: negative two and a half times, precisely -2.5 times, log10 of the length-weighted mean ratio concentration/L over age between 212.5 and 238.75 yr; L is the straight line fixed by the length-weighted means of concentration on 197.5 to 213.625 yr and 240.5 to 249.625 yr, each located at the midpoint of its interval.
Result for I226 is -0.16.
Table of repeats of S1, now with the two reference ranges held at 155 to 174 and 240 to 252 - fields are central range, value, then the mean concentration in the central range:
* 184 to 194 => -0.15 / 55.7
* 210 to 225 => 0.13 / 45.9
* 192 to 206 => 0.13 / 44.1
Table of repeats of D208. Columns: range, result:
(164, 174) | 49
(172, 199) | 54.1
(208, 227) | 45.8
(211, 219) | 39.4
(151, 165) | 41.5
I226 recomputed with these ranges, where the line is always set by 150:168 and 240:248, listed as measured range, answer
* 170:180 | -0.179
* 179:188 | -0.230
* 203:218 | 0.417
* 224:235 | -0.089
